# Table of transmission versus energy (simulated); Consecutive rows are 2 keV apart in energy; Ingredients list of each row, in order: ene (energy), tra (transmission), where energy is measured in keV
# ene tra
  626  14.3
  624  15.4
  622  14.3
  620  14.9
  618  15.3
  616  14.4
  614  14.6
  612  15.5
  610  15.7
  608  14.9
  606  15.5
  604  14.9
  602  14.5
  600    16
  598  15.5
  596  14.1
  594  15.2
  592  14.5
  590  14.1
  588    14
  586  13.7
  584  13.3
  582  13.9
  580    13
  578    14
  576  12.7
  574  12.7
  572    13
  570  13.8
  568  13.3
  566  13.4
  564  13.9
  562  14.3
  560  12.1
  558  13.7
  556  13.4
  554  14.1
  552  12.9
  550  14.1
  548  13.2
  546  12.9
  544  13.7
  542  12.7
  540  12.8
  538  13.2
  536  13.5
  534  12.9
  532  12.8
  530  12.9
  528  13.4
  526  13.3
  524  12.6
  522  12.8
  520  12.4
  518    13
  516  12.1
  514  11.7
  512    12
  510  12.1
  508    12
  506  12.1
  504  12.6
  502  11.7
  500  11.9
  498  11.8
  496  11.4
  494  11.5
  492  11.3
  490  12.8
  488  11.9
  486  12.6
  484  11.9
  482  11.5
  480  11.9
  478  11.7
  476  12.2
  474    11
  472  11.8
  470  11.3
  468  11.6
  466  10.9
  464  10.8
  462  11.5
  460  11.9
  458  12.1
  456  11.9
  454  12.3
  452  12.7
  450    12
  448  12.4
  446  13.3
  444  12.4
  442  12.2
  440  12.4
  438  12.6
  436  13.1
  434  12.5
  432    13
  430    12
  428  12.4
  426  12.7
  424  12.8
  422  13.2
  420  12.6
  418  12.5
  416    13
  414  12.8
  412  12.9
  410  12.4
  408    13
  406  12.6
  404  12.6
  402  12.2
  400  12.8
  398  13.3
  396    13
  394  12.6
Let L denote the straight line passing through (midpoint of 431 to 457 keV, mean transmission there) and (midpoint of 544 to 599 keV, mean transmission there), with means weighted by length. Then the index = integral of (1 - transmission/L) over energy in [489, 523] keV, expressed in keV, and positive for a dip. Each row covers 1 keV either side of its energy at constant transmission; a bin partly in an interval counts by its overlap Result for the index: 2.6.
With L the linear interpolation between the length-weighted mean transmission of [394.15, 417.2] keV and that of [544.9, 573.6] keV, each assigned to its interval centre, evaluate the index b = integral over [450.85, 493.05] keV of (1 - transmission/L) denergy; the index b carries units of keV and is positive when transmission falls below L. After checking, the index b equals 4.1 keV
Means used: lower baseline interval 12.8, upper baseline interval 13.4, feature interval 11.8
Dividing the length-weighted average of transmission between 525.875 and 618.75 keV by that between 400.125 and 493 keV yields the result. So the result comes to 1.13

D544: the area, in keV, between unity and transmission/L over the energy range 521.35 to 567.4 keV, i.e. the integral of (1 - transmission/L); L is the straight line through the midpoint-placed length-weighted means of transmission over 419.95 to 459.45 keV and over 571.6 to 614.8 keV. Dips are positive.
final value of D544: 1.7 keV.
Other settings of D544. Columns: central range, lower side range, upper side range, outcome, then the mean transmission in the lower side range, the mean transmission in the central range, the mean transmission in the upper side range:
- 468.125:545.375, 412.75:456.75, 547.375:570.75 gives 5.0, 12.6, 12.3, 13.5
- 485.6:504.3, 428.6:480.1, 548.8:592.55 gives 1.0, 12.1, 11.9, 13.5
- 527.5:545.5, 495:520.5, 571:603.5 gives -0.5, 12.1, 13.1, 14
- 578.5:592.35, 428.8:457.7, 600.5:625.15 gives 0.8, 12.5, 13.8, 15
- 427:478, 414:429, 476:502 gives 1.1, 12.7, 12.1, 11.9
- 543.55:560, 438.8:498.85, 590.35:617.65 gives 0.5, 11.9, 13.4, 15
